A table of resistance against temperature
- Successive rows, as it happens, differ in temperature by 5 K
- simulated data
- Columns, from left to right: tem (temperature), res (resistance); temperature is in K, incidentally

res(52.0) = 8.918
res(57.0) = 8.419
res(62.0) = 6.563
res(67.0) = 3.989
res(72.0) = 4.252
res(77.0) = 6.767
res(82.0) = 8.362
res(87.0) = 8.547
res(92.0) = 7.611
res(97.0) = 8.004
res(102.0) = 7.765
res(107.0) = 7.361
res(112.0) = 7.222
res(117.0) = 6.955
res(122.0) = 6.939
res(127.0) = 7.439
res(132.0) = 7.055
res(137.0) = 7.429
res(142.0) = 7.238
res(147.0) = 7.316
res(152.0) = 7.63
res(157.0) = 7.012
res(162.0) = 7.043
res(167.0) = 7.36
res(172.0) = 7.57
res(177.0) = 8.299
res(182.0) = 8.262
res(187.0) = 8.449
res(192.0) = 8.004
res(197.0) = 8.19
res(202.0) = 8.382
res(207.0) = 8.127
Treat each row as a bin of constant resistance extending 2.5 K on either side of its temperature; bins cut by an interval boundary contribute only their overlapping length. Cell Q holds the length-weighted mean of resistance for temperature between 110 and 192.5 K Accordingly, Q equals 7.47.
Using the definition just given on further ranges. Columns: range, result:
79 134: 7.57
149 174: 7.32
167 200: 8.07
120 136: 7.18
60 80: 5.44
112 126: 7.05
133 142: 7.31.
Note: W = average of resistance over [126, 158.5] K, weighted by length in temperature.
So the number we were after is 7.31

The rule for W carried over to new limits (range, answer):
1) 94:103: 7.89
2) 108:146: 7.19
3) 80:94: 8.19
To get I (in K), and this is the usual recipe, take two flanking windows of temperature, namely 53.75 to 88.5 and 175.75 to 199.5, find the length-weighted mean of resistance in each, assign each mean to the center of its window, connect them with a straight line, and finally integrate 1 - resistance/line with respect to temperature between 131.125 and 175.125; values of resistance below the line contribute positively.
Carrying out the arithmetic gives 2.60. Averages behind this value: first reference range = 6.69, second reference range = 8.24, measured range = 7.32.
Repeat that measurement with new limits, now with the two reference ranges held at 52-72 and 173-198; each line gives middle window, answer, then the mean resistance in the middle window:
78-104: -4.5 K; 7.99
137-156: 0.6 K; 7.37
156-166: 1.0 K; 7.08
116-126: 0.3 K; 7.02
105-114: -0.3 K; 7.29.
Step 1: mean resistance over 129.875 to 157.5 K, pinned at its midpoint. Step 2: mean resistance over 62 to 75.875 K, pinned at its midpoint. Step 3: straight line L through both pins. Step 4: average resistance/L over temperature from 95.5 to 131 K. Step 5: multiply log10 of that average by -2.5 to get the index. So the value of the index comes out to -0.17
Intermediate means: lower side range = 4.82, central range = 7.35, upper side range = 7.3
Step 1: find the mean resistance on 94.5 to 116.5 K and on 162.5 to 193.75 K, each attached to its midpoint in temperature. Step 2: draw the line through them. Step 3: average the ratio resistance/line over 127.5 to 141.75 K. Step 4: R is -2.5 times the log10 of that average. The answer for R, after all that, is 0.06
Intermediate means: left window 7.53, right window 7.93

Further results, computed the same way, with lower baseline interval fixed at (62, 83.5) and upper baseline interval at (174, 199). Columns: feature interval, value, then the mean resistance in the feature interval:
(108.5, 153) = -0.030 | 7.24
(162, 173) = 0.067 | 7.35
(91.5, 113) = -0.184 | 7.62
